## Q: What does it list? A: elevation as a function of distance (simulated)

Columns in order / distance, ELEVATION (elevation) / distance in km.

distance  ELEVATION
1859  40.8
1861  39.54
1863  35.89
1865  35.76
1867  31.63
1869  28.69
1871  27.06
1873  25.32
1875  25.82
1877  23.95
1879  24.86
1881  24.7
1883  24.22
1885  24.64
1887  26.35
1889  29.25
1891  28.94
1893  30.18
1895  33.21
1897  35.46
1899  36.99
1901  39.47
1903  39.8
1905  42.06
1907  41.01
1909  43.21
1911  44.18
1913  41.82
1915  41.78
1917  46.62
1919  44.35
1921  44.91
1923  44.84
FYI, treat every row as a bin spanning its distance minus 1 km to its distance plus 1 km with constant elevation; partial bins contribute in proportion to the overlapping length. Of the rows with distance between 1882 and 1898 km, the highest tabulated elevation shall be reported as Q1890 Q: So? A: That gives 35.46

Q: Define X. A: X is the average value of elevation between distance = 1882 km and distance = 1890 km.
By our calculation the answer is 26.1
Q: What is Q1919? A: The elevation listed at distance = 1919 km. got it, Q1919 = 44.35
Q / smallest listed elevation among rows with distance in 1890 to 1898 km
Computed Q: 28.94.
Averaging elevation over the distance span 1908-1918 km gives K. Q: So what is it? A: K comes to 43.5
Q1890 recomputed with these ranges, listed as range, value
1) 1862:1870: 35.89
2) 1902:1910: 43.21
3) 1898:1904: 39.8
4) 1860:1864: 39.54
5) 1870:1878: 27.06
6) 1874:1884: 25.82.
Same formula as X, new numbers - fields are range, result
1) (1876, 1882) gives 24.5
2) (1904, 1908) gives 41.5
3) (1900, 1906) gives 40.4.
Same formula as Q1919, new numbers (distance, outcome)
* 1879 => 24.86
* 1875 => 25.82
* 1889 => 29.25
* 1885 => 24.64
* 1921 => 44.91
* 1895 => 33.21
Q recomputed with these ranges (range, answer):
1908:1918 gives 41.78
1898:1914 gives 36.99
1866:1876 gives 25.32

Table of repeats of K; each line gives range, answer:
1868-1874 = 27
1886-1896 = 29.6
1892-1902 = 35.1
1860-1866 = 37.1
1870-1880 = 25.4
